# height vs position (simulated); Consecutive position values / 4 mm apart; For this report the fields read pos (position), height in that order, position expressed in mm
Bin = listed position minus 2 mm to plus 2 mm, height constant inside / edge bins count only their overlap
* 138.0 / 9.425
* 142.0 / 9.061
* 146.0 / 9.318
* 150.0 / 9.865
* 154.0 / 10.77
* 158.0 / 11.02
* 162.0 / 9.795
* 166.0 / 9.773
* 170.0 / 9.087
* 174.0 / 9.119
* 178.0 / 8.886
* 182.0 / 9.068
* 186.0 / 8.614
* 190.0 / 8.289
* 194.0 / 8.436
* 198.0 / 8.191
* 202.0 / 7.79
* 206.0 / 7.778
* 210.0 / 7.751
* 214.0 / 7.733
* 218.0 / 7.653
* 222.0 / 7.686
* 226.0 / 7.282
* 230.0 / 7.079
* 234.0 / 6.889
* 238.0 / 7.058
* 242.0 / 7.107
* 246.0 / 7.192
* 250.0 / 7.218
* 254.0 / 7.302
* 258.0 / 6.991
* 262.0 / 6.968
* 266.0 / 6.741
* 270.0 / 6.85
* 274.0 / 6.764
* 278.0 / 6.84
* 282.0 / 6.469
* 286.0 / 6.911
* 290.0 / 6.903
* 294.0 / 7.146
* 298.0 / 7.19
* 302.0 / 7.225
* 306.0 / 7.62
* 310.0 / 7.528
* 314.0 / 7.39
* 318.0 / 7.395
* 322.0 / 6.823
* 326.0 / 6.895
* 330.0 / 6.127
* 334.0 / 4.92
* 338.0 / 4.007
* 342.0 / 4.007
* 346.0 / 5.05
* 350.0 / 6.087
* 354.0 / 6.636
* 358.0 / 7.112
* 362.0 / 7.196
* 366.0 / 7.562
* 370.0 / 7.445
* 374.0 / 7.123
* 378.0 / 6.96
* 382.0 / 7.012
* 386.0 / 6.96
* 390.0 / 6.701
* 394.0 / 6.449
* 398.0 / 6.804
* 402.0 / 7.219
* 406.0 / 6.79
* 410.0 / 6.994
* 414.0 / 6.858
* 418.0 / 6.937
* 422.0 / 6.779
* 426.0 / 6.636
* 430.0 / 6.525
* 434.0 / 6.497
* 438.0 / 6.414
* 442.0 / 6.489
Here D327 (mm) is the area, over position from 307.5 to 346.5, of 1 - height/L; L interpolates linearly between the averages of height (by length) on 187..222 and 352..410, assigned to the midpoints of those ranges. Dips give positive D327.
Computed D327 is 6.6 mm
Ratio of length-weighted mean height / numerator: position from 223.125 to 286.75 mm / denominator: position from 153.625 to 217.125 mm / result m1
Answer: 0.8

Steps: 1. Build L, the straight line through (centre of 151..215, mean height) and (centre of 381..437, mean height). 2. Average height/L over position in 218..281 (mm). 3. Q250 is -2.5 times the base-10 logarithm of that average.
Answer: 0.172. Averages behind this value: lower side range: 8.91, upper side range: 6.79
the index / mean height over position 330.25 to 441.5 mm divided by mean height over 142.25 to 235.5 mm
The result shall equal 0.75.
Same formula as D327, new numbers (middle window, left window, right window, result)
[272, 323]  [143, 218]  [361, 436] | 4.8 mm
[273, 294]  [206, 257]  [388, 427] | 1.1 mm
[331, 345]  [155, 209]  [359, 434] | 5.6 mm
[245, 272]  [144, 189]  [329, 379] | 2.9 mm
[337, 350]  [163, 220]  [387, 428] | 4.7 mm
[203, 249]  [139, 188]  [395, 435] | 7.6 mm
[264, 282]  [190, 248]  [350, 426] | 1.5 mm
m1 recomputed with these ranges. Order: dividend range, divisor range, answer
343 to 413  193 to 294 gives 0.94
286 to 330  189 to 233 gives 0.92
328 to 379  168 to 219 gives 0.74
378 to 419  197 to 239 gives 0.91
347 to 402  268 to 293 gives 1.01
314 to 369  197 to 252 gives 0.83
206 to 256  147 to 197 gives 0.78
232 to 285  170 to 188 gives 0.78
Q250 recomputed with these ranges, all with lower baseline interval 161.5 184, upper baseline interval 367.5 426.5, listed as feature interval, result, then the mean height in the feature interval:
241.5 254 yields 0.18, 7.2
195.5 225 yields 0.14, 7.79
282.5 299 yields 0.15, 6.98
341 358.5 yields 0.27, 5.77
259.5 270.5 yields 0.21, 6.86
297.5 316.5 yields 0.06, 7.41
